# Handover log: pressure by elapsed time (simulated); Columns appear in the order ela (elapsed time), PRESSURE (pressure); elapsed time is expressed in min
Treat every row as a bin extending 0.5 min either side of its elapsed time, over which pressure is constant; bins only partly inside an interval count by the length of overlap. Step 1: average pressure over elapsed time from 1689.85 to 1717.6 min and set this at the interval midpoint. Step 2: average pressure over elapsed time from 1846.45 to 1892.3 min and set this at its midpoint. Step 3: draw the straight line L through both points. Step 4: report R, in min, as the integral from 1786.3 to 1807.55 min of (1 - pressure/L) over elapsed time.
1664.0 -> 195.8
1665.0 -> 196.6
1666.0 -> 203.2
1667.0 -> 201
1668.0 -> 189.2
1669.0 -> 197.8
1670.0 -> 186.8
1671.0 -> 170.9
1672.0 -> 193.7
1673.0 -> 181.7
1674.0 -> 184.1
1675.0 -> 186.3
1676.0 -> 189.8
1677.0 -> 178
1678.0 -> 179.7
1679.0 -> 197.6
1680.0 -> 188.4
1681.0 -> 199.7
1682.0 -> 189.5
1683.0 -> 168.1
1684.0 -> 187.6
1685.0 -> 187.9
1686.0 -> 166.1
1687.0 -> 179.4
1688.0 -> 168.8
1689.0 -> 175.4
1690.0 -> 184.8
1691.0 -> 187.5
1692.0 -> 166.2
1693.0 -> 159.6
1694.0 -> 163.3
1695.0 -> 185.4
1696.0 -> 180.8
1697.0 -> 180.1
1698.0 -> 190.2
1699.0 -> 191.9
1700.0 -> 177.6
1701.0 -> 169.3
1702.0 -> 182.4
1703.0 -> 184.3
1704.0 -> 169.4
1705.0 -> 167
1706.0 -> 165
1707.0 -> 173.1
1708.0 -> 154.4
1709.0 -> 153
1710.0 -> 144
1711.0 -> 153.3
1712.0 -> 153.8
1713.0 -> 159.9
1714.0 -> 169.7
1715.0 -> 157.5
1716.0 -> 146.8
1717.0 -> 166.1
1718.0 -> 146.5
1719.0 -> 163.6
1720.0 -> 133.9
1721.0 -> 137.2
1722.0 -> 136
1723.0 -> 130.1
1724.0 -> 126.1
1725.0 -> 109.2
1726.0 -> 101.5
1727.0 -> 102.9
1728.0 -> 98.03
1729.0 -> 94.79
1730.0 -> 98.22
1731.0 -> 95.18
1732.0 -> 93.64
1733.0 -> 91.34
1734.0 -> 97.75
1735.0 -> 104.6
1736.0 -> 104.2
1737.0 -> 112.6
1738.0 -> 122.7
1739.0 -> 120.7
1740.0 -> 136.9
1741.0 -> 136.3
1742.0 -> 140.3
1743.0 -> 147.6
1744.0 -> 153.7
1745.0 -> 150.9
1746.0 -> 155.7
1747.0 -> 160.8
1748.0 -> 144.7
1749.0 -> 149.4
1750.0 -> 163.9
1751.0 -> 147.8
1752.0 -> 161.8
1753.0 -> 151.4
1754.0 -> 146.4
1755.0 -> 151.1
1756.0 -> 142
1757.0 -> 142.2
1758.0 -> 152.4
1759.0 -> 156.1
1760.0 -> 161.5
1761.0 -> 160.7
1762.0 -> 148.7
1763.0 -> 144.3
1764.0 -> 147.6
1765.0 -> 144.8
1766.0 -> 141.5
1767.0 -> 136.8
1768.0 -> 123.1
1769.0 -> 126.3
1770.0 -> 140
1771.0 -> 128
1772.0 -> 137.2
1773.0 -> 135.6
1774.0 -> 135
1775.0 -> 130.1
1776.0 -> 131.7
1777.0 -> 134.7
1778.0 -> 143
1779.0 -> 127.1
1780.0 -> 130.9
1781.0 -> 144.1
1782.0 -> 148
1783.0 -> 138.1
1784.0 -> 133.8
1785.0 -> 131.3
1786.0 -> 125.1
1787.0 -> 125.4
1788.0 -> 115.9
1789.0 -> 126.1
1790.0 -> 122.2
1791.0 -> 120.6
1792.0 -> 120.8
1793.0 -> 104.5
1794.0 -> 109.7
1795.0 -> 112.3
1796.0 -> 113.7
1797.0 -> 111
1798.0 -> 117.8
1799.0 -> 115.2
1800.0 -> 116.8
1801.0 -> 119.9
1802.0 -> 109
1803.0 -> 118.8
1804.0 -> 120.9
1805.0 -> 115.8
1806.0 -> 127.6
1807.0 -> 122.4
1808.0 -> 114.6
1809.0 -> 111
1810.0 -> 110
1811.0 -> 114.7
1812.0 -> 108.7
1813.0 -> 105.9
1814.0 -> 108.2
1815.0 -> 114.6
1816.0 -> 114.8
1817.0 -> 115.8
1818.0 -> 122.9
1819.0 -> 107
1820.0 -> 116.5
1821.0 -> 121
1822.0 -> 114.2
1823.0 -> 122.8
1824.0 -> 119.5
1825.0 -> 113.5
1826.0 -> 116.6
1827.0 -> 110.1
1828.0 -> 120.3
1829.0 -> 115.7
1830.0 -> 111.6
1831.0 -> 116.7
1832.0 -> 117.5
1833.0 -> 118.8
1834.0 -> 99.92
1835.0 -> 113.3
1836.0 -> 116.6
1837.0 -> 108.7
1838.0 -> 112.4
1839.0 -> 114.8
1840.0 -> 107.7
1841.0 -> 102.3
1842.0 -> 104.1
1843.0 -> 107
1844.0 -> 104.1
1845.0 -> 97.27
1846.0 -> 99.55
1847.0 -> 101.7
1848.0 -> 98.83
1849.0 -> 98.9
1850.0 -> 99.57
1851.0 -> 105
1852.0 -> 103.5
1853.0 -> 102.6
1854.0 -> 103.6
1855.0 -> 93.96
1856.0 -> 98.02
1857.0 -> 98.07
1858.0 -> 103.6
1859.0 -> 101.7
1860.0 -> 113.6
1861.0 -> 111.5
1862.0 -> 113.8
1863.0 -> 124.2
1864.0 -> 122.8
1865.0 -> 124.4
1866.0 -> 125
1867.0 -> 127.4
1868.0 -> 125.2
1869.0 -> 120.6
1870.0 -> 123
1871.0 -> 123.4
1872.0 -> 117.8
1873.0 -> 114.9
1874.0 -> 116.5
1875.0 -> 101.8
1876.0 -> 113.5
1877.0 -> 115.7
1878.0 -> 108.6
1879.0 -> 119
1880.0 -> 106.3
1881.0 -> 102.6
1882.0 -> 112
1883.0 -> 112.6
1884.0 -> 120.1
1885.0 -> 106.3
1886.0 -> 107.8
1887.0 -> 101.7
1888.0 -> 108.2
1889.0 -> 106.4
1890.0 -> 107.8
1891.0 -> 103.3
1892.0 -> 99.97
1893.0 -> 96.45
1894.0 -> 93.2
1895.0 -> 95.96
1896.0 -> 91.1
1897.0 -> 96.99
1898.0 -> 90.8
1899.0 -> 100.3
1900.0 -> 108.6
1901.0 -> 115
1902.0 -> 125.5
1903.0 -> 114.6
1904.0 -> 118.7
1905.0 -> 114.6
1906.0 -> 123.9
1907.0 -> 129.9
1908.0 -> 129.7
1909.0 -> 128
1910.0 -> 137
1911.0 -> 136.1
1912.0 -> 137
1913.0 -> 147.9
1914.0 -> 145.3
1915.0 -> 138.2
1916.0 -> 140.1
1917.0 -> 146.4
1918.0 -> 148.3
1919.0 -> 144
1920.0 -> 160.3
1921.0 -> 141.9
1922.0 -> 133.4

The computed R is 2.86 min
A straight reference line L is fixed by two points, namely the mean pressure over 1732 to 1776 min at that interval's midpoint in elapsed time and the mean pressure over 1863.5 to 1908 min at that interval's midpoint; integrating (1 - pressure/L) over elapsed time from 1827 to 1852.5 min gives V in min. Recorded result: 2.8 min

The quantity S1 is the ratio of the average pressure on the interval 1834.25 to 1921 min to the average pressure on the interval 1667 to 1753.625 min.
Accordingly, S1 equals 0.73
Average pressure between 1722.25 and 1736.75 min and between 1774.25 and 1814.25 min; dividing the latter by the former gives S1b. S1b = 1.17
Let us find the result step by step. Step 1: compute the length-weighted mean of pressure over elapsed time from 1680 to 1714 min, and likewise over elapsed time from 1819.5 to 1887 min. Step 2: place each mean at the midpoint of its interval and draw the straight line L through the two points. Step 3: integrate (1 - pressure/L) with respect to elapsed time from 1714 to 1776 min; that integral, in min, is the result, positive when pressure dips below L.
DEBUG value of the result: 7.5 min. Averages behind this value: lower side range 173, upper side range 111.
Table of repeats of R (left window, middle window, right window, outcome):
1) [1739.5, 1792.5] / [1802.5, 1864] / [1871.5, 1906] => 6.0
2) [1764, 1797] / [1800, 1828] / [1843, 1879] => 1.3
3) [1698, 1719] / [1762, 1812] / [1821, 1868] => 2.8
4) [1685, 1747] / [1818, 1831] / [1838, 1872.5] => 0.2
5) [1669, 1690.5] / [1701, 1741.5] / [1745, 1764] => 7.6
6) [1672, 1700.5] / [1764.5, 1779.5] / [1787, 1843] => 0.3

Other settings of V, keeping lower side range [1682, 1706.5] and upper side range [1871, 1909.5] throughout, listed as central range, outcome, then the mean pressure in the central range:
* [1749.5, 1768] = 0.7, 149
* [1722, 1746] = 6.7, 117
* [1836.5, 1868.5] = 3.8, 108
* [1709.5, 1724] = 1.7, 149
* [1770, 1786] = 1.4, 135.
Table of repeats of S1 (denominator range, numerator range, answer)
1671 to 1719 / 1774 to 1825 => 0.69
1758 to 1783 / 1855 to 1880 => 0.82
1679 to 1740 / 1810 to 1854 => 0.73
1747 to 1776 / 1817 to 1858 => 0.75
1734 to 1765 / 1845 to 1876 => 0.77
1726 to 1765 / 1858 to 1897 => 0.83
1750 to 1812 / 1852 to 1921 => 0.89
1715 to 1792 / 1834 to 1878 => 0.82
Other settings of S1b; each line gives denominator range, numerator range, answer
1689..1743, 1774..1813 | 0.84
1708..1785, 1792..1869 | 0.82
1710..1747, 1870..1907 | 0.84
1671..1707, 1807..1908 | 0.62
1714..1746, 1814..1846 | 0.90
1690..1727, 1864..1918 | 0.74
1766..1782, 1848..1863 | 0.77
